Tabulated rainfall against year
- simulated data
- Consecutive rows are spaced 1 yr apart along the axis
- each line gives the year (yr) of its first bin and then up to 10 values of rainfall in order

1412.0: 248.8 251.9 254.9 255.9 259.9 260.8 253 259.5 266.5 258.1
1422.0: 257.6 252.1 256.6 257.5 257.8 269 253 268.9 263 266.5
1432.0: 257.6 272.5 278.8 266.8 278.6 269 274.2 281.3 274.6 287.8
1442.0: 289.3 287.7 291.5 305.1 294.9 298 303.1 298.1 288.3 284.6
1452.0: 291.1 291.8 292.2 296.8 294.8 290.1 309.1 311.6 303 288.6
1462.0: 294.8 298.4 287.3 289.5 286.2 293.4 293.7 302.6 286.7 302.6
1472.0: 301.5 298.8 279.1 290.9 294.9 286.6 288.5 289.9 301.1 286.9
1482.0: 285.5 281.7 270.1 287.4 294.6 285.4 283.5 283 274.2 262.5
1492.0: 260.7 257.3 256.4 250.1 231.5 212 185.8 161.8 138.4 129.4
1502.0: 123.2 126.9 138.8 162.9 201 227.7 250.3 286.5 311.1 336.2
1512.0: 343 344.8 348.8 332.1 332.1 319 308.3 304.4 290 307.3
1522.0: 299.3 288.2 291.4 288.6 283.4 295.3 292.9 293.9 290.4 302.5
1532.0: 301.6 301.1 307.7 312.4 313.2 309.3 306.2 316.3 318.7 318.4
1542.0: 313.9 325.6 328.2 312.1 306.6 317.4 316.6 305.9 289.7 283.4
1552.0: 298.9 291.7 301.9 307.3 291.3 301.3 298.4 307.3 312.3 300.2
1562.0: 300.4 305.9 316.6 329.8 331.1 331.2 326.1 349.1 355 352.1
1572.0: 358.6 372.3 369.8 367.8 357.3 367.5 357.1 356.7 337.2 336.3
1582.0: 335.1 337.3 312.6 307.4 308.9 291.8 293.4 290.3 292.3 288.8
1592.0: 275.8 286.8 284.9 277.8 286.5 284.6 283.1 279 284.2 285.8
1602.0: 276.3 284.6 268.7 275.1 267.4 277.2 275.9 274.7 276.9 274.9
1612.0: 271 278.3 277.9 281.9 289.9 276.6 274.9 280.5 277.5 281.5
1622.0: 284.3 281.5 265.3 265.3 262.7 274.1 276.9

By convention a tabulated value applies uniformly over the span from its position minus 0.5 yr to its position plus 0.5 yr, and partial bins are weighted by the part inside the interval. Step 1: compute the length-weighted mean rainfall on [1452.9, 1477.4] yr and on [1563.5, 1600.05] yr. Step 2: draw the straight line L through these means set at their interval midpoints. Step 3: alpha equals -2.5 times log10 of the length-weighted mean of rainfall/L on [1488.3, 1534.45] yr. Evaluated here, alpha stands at 0.16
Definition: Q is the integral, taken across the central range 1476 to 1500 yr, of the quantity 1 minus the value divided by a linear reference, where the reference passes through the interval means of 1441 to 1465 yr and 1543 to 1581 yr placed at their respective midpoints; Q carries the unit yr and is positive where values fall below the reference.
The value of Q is 3.32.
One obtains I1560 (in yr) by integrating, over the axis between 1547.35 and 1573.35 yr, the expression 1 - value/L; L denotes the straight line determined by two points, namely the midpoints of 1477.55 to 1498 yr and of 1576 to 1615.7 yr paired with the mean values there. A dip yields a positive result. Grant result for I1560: -2.6 yr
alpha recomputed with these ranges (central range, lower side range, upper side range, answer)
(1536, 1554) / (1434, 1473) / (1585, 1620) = -0.09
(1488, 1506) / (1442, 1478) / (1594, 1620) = 0.38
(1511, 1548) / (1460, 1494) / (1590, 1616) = -0.10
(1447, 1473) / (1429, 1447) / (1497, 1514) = -0.14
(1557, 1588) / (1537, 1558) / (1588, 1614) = -0.13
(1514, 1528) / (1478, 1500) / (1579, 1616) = -0.13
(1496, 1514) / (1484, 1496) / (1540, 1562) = 0.26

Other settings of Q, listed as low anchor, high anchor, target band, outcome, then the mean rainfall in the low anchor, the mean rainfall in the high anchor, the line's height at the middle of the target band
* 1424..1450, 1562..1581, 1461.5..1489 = 0.6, 278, 345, 297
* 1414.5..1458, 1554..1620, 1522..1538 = -0.2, 276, 305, 294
